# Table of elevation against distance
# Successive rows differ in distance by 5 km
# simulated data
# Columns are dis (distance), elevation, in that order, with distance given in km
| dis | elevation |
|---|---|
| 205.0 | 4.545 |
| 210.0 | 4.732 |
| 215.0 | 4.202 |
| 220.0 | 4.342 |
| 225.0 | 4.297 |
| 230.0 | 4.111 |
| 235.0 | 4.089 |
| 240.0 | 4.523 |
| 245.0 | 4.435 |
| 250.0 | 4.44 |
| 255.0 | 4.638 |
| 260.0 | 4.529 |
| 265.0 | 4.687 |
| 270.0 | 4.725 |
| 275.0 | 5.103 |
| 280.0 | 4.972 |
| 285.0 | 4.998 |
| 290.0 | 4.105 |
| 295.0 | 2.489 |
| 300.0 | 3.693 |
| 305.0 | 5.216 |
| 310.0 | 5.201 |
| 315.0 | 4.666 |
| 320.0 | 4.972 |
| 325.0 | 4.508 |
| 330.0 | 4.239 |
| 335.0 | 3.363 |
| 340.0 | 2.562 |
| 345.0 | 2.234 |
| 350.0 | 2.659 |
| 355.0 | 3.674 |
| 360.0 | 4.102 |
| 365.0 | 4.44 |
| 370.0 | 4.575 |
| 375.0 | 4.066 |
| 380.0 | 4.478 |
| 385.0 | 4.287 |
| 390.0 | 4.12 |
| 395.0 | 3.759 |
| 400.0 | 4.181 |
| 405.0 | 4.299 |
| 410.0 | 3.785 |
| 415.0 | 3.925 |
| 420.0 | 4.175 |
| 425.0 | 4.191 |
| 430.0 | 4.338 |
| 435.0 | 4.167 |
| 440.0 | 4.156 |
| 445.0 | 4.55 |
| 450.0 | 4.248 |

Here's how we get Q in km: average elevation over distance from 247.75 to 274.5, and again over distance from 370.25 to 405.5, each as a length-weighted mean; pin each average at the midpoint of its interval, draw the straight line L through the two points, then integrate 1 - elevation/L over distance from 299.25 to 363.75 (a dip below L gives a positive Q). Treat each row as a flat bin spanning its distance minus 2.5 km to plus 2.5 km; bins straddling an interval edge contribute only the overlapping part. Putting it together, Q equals 6.6 km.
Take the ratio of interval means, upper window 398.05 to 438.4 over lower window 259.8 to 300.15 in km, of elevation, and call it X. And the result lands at 0.94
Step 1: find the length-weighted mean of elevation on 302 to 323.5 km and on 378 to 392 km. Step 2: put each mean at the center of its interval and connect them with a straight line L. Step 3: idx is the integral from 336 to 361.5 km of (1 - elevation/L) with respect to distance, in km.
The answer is 8.8 km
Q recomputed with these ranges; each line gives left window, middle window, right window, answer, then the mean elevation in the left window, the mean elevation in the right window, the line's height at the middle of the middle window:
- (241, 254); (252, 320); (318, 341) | -5.0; 4.47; 4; 4.25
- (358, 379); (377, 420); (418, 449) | 1.8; 4.31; 4.26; 4.29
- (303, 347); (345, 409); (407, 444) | 2.3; 4.12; 4.13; 4.12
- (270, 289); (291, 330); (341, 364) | -2.1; 4.91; 3.21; 4.19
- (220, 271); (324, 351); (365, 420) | 6.6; 4.43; 4.16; 4.26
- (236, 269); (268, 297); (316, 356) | -1.6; 4.53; 3.56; 4.18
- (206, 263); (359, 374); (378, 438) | -0.6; 4.4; 4.14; 4.2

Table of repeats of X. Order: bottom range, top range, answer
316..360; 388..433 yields 1.14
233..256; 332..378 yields 0.80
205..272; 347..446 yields 0.92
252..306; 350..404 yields 0.92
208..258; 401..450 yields 0.95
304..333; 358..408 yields 0.89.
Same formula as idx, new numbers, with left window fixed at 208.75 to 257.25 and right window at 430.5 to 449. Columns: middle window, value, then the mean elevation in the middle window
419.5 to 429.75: 0.2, 4.22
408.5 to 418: 0.9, 3.88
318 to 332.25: -0.8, 4.56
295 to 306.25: 1.1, 3.93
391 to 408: 0.9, 4.07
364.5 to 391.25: -0.1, 4.33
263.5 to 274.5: -1.1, 4.78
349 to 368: 2.2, 3.82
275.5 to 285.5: -1.5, 5.01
